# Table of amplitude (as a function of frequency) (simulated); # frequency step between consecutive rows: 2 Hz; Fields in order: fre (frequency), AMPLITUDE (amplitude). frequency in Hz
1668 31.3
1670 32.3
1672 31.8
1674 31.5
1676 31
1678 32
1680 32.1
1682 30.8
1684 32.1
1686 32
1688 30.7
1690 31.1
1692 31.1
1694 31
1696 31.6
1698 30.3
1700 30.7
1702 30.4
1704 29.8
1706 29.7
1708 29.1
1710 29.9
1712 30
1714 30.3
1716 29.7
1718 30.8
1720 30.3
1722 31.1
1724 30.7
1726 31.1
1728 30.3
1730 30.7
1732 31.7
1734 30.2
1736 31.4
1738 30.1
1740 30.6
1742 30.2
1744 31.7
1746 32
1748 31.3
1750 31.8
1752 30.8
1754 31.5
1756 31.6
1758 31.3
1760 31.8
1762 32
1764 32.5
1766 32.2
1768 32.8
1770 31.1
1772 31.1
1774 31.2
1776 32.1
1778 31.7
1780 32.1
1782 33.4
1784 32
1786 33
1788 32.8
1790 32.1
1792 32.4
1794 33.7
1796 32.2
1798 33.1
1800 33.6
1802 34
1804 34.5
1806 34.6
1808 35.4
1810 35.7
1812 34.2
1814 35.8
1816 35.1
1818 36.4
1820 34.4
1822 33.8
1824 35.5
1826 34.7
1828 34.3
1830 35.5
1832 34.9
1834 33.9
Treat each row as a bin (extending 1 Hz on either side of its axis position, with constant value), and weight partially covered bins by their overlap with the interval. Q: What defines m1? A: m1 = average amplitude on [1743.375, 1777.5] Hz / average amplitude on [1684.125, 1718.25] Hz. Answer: 1.04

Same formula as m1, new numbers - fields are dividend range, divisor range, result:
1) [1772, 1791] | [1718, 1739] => 1.05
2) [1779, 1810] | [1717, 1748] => 1.08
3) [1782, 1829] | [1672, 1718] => 1.11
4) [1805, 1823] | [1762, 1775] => 1.10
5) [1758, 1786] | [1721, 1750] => 1.03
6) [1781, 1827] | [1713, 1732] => 1.11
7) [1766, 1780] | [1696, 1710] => 1.05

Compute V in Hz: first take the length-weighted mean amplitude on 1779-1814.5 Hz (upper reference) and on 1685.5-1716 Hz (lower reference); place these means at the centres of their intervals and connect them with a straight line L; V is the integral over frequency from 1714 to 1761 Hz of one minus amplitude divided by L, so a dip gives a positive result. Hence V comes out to 1.0 Hz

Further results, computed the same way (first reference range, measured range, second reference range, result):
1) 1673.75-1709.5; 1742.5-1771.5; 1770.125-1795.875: 0.2 Hz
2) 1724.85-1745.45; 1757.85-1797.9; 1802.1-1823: 1.1 Hz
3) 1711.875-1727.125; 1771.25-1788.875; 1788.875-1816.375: 0.5 Hz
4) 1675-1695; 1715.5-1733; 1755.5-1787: 0.5 Hz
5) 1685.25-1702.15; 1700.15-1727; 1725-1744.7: 0.6 Hz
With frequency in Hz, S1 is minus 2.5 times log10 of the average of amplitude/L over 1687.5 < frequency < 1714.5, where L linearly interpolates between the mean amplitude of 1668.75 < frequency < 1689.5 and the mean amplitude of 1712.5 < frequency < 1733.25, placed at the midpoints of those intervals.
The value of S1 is 0.03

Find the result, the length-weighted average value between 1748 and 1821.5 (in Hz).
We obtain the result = 32.9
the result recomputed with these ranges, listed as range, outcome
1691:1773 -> 30.9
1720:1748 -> 30.9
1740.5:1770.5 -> 31.6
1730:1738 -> 30.9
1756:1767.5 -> 32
